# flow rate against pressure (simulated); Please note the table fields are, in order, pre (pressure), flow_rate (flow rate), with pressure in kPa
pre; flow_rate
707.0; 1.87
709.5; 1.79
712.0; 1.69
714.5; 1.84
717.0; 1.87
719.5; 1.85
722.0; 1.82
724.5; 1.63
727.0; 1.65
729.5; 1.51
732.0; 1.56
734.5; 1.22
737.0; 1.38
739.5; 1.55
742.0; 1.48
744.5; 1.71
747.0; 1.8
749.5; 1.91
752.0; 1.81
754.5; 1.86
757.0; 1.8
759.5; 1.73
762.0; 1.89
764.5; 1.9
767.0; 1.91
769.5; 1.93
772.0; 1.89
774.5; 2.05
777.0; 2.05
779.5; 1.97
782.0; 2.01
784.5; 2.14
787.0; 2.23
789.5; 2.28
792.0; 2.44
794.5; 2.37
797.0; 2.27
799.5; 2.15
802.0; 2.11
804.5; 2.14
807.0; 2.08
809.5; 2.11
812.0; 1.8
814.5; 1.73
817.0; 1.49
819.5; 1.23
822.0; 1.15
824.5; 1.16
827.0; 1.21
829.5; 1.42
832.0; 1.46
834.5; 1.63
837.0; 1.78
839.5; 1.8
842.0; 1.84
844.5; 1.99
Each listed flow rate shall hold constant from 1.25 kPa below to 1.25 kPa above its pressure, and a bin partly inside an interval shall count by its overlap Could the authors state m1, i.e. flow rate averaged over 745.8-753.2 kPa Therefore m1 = 1.84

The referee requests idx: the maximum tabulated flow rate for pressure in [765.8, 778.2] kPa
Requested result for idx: 2.05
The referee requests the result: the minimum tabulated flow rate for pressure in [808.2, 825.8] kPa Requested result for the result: 1.15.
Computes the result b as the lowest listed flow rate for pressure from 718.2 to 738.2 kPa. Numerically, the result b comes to 1.22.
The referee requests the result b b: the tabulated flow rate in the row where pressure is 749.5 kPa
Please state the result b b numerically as 1.91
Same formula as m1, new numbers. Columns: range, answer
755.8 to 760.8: 1.77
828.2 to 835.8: 1.5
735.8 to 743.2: 1.47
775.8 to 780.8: 2.01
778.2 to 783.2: 1.99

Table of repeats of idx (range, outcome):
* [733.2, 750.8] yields 1.91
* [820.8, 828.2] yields 1.21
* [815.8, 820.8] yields 1.49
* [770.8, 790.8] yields 2.28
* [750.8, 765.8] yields 1.9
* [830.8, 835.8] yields 1.63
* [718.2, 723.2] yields 1.85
